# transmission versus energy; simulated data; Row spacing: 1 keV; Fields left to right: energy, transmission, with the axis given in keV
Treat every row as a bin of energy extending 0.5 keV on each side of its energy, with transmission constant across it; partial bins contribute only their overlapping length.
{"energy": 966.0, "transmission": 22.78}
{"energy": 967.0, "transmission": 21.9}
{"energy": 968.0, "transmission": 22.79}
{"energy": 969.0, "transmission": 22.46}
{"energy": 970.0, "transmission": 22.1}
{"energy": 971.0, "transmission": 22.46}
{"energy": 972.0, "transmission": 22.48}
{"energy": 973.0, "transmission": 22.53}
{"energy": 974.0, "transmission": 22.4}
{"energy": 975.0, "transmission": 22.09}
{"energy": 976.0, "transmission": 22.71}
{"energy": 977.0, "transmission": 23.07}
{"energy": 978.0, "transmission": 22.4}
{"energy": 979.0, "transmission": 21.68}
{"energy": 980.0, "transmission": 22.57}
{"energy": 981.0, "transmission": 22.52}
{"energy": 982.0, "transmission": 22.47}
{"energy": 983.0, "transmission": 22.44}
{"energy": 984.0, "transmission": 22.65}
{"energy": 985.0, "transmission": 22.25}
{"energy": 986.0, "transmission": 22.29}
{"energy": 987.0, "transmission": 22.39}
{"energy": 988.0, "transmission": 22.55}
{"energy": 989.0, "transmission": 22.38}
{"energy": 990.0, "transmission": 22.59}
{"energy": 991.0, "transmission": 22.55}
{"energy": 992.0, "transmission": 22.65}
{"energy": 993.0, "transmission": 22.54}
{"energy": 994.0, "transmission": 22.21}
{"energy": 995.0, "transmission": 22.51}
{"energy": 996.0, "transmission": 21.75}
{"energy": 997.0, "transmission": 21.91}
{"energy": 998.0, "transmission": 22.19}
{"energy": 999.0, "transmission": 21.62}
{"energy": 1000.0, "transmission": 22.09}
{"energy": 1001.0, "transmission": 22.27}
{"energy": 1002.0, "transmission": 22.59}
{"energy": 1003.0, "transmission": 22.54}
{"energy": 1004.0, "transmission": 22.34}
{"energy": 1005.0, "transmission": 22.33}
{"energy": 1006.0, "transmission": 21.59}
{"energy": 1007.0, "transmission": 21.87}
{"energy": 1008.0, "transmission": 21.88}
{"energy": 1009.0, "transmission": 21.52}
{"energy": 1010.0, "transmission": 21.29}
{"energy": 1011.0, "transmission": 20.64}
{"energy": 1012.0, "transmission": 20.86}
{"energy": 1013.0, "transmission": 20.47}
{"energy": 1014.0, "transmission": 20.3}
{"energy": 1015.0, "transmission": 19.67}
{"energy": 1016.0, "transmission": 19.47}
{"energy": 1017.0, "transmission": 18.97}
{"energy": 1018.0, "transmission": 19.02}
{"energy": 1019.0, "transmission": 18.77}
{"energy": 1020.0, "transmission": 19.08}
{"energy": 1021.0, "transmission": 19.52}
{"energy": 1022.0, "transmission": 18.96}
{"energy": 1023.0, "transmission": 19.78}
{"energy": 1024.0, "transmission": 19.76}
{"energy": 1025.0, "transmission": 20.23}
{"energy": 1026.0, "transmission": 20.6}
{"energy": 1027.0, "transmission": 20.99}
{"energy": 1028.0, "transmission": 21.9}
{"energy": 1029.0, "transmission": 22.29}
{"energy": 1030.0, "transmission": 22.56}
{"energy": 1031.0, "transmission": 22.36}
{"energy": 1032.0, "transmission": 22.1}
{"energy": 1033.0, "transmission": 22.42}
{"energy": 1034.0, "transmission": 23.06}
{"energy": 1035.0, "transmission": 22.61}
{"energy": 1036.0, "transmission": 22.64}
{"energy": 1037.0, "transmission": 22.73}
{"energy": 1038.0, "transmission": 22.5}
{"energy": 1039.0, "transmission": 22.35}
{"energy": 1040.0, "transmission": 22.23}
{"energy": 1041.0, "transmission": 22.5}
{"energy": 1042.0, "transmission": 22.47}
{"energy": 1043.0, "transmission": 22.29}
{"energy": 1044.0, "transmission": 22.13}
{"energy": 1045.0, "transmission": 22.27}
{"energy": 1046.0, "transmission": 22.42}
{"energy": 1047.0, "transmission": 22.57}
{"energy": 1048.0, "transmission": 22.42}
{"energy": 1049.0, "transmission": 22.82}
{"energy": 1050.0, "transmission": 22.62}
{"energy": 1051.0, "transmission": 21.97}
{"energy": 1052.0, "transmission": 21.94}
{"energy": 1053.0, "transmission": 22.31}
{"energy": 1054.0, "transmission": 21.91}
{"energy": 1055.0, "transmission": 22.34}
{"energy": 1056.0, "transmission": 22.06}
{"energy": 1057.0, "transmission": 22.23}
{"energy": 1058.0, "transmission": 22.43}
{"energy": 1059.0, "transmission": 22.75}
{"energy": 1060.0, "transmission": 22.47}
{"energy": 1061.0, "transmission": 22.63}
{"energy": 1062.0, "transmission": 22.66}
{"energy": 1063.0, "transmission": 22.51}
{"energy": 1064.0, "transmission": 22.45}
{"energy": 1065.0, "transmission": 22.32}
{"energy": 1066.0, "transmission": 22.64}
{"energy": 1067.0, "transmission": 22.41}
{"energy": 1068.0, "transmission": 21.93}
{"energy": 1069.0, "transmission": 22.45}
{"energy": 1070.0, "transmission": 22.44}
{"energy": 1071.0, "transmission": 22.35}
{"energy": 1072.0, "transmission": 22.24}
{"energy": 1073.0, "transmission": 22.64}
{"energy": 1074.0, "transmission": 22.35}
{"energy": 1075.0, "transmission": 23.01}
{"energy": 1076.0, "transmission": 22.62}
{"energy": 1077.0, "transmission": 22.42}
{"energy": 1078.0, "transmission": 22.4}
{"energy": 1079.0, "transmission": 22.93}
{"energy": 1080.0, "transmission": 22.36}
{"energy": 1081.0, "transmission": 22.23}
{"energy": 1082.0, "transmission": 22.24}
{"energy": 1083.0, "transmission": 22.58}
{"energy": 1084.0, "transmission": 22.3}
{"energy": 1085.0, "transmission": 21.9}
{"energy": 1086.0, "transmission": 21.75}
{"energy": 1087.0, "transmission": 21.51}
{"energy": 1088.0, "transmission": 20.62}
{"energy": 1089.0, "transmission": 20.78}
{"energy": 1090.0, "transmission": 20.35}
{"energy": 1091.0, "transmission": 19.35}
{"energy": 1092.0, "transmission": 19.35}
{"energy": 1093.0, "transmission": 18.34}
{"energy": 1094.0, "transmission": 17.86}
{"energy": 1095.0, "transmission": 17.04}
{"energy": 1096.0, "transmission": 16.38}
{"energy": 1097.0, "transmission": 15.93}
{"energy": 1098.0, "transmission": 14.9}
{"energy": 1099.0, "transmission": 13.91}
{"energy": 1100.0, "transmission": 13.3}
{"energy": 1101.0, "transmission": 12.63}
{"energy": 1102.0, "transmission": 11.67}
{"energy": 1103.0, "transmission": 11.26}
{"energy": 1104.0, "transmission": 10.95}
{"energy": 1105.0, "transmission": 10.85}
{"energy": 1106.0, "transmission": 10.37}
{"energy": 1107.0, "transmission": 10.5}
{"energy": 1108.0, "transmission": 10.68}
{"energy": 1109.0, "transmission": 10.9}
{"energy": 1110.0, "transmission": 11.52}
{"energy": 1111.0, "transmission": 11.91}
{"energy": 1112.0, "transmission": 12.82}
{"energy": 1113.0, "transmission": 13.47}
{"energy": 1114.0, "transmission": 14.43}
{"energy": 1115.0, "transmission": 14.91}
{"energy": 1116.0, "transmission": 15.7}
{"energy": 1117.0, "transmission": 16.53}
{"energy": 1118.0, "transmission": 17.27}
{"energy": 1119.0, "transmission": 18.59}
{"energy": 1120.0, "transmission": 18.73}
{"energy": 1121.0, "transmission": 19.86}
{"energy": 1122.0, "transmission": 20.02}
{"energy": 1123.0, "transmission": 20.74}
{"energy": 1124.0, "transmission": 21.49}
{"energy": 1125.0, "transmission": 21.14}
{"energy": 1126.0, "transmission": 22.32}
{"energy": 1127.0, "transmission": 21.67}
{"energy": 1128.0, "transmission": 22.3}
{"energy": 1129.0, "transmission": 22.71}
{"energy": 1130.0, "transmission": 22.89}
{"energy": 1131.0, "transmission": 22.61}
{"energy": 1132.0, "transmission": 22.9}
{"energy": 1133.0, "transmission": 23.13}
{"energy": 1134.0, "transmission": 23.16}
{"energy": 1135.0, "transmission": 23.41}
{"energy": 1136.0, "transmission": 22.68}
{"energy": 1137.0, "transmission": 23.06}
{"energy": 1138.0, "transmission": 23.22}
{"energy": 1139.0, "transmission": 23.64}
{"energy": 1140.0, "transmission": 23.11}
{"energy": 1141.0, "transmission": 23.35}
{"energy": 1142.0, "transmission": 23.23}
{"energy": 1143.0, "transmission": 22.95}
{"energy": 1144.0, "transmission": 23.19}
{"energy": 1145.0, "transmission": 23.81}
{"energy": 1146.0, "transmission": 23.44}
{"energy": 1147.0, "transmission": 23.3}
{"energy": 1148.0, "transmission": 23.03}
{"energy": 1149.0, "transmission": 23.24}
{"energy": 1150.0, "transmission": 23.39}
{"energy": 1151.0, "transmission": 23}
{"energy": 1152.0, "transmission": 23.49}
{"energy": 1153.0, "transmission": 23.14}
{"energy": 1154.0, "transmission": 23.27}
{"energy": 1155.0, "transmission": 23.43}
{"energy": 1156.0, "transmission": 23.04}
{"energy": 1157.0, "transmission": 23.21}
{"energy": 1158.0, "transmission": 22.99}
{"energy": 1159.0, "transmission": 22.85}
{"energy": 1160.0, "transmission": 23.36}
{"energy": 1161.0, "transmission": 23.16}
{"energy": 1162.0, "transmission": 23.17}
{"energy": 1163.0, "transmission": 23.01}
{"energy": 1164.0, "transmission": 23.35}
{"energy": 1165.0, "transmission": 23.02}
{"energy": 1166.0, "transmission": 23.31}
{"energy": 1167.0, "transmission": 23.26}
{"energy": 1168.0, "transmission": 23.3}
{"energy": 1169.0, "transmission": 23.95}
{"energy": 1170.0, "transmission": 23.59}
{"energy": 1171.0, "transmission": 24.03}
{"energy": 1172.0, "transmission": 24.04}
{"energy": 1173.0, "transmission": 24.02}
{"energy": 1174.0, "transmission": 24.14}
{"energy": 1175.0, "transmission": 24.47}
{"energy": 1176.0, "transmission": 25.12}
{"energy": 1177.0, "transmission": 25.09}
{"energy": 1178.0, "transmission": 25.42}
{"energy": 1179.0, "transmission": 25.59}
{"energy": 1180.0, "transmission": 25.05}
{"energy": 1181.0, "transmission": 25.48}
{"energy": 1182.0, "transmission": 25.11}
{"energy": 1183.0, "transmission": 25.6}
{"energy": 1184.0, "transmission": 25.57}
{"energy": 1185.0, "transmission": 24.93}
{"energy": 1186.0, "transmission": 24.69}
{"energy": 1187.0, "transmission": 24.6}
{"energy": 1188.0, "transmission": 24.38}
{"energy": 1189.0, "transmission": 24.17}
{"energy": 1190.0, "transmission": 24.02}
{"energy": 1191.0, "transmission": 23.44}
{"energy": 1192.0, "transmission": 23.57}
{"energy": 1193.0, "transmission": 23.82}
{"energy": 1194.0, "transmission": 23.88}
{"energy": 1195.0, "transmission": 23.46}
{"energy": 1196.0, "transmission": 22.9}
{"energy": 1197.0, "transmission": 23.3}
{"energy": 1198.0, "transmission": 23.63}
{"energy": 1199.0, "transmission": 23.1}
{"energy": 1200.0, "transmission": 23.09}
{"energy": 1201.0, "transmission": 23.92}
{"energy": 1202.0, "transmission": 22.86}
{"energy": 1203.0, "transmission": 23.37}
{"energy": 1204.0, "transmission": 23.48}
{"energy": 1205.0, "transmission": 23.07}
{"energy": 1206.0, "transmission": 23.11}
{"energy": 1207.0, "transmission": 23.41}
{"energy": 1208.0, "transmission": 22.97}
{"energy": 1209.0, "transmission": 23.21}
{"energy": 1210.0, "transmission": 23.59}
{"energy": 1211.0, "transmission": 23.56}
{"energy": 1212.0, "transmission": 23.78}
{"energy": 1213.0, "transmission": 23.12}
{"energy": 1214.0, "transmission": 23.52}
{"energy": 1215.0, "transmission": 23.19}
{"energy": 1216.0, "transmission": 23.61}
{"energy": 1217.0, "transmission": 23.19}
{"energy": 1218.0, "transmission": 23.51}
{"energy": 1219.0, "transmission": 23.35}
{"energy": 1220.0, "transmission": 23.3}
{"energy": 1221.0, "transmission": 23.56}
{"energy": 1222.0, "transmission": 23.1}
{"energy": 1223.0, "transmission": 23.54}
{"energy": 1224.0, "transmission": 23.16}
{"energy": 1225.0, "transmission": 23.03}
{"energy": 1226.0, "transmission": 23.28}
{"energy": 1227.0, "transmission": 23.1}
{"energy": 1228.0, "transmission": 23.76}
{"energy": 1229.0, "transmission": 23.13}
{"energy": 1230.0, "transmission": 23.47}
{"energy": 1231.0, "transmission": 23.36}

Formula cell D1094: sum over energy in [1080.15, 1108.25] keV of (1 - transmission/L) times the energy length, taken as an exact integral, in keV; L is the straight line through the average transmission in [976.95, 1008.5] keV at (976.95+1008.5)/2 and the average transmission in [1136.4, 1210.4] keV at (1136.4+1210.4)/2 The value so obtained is 7.43 keV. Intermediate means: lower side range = 22.3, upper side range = 23.7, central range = 17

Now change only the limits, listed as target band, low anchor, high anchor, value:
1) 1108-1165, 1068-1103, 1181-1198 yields 2.7 keV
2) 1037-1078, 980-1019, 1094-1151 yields -4.5 keV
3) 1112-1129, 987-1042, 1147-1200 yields 3.3 keV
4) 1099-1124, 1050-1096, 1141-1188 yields 9.2 keV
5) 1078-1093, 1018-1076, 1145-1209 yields 0.7 keV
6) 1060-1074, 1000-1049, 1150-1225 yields -0.3 keV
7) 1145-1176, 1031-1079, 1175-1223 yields 0.1 keV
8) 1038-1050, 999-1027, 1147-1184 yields -0.6 keV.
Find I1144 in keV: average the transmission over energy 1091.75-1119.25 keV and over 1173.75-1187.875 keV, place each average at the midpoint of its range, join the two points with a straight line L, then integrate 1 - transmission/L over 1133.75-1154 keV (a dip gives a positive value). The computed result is -3.8 keV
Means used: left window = 14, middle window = 23.2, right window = 25.1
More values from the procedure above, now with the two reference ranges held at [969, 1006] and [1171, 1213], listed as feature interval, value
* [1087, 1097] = 1.87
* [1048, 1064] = 0.38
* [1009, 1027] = 2.13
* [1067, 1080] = 0.33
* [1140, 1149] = 0.14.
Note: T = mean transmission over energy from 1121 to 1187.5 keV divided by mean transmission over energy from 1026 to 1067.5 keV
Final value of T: 1.05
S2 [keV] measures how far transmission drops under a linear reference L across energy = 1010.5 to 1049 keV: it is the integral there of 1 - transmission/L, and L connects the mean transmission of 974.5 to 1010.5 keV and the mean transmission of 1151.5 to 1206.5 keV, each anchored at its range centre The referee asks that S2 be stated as 2.2 keV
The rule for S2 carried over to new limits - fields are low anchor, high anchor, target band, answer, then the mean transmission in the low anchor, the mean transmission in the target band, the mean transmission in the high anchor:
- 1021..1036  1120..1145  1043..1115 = 8.1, 21.4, 19.4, 22.4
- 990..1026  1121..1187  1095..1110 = 6.7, 21.1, 12.6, 23.4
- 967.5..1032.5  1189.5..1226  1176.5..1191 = -1.1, 21.6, 24.9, 23.4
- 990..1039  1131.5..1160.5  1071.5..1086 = -0.1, 21.4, 22.4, 23.2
